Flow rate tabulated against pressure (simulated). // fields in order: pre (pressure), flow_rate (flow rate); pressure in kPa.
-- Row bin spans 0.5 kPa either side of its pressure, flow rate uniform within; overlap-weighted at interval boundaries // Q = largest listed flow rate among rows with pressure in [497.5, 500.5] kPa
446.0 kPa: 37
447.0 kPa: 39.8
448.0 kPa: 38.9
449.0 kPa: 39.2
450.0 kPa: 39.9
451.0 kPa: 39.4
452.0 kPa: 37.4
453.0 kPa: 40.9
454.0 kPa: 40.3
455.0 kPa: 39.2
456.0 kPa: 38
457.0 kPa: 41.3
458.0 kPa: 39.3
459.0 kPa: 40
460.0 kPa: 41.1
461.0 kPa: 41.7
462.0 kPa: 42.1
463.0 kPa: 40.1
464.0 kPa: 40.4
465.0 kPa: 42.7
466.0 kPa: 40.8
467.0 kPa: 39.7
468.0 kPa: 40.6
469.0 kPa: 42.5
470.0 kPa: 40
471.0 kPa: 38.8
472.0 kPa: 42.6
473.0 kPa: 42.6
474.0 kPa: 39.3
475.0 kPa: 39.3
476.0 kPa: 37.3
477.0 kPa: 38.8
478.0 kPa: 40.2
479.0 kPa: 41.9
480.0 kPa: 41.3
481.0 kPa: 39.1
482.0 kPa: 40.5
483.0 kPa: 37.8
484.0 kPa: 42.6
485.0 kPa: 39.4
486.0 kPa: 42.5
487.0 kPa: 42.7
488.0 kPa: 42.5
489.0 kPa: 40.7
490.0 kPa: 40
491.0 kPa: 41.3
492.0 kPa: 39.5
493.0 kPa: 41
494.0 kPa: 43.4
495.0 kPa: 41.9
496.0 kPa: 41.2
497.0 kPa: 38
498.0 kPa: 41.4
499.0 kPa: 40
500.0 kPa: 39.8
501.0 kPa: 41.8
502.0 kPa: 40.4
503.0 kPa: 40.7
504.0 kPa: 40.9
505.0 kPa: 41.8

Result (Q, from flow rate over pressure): 41.4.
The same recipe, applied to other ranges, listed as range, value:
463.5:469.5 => 42.7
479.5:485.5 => 42.6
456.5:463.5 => 42.1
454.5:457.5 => 41.3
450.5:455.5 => 40.9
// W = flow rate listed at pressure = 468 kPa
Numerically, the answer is 40.6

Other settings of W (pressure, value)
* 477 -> 38.8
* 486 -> 42.5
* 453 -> 40.9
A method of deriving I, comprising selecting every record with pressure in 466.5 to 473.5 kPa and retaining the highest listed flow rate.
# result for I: 42.6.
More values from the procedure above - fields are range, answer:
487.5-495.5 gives 43.4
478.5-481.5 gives 41.9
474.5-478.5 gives 40.2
